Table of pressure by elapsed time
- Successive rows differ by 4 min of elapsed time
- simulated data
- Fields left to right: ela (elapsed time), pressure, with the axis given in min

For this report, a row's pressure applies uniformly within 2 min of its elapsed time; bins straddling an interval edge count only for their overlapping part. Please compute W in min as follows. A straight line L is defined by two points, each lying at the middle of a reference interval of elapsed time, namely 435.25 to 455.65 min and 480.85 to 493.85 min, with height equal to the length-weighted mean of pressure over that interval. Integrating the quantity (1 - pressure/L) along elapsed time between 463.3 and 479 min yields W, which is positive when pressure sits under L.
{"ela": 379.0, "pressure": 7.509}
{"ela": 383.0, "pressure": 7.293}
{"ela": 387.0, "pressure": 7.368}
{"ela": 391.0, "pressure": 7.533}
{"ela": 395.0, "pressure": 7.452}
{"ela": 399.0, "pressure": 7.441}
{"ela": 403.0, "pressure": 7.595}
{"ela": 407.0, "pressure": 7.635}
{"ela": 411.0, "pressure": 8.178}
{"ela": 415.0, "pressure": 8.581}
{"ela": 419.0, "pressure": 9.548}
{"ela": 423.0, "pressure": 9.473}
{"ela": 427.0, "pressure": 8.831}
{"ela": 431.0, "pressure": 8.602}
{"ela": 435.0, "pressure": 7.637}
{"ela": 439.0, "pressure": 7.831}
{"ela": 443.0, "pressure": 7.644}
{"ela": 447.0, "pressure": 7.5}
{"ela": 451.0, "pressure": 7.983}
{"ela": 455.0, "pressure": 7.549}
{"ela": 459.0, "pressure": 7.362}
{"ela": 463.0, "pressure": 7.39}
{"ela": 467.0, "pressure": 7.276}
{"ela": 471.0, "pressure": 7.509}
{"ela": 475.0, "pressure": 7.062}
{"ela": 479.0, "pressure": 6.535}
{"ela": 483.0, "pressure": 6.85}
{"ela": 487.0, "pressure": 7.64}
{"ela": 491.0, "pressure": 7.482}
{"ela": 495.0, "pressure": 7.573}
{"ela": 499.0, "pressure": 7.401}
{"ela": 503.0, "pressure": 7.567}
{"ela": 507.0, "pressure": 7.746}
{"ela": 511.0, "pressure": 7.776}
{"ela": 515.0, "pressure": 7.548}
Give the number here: 0.58 min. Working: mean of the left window 7.71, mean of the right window 7.33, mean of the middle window 7.2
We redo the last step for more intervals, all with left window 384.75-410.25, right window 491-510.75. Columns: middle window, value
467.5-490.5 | 1.3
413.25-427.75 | -3.1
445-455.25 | -0.2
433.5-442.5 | -0.2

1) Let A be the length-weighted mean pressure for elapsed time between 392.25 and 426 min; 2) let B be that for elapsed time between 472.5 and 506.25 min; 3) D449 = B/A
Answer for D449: 0.88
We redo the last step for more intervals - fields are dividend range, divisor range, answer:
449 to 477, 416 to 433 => 0.82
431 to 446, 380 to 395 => 1.05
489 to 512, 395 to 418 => 0.96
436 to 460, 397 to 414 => 0.99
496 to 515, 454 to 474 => 1.03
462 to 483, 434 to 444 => 0.92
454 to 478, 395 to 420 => 0.91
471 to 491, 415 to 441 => 0.82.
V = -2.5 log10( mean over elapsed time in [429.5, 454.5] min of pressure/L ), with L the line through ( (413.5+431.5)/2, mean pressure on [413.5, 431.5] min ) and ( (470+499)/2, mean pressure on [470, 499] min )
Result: 0.09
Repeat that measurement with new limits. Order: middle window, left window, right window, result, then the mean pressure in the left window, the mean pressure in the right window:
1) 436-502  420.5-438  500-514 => 0.10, 8.62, 7.66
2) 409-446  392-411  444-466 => -0.12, 7.6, 7.55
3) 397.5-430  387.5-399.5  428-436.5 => -0.07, 7.47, 8.23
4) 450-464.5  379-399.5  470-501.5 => -0.04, 7.42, 7.25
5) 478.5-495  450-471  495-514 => 0.05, 7.49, 7.61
